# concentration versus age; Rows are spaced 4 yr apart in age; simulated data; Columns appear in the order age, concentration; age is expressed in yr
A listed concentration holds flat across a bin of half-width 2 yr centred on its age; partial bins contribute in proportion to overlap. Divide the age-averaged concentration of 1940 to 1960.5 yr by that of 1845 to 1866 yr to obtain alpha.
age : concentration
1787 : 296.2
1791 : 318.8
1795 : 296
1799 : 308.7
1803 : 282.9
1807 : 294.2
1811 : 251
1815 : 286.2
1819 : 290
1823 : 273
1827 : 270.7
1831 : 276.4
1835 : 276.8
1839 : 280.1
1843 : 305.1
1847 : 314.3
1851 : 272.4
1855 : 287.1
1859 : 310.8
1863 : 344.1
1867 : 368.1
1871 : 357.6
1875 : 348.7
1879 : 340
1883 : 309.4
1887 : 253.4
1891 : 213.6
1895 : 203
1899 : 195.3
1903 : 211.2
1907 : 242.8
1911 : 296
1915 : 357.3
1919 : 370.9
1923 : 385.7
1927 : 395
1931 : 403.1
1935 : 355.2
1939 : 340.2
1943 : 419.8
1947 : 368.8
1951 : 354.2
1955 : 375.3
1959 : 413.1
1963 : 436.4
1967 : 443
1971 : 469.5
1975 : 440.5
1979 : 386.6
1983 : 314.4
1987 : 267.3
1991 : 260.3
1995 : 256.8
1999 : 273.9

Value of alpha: 1.24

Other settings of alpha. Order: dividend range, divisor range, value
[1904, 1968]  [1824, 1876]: 1.20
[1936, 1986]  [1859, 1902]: 1.35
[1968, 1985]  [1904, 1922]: 1.29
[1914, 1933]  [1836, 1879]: 1.20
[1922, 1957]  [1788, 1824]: 1.30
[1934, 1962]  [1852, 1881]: 1.13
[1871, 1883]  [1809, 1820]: 1.24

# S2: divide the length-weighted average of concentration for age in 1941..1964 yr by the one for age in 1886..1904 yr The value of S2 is 1.84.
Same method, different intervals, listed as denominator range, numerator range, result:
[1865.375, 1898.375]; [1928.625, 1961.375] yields 1.29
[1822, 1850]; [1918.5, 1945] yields 1.34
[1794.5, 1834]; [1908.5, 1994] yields 1.32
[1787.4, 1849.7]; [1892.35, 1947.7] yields 1.12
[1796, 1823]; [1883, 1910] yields 0.80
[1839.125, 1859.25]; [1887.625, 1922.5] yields 0.90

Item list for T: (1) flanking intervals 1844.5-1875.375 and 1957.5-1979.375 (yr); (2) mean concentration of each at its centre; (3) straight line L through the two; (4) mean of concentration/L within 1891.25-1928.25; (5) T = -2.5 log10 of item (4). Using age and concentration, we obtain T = 0.29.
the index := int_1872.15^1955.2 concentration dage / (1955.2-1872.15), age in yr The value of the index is 320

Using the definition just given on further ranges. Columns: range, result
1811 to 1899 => 291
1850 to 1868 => 316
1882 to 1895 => 246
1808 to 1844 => 279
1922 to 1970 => 393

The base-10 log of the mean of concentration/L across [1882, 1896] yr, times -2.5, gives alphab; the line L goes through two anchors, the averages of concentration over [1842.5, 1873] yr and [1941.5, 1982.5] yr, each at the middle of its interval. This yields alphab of 0.383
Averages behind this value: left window 321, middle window 243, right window 407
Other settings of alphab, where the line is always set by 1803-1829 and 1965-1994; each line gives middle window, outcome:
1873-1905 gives 0.21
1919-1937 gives -0.14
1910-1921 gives -0.05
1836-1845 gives 0.00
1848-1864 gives -0.01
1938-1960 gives -0.09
